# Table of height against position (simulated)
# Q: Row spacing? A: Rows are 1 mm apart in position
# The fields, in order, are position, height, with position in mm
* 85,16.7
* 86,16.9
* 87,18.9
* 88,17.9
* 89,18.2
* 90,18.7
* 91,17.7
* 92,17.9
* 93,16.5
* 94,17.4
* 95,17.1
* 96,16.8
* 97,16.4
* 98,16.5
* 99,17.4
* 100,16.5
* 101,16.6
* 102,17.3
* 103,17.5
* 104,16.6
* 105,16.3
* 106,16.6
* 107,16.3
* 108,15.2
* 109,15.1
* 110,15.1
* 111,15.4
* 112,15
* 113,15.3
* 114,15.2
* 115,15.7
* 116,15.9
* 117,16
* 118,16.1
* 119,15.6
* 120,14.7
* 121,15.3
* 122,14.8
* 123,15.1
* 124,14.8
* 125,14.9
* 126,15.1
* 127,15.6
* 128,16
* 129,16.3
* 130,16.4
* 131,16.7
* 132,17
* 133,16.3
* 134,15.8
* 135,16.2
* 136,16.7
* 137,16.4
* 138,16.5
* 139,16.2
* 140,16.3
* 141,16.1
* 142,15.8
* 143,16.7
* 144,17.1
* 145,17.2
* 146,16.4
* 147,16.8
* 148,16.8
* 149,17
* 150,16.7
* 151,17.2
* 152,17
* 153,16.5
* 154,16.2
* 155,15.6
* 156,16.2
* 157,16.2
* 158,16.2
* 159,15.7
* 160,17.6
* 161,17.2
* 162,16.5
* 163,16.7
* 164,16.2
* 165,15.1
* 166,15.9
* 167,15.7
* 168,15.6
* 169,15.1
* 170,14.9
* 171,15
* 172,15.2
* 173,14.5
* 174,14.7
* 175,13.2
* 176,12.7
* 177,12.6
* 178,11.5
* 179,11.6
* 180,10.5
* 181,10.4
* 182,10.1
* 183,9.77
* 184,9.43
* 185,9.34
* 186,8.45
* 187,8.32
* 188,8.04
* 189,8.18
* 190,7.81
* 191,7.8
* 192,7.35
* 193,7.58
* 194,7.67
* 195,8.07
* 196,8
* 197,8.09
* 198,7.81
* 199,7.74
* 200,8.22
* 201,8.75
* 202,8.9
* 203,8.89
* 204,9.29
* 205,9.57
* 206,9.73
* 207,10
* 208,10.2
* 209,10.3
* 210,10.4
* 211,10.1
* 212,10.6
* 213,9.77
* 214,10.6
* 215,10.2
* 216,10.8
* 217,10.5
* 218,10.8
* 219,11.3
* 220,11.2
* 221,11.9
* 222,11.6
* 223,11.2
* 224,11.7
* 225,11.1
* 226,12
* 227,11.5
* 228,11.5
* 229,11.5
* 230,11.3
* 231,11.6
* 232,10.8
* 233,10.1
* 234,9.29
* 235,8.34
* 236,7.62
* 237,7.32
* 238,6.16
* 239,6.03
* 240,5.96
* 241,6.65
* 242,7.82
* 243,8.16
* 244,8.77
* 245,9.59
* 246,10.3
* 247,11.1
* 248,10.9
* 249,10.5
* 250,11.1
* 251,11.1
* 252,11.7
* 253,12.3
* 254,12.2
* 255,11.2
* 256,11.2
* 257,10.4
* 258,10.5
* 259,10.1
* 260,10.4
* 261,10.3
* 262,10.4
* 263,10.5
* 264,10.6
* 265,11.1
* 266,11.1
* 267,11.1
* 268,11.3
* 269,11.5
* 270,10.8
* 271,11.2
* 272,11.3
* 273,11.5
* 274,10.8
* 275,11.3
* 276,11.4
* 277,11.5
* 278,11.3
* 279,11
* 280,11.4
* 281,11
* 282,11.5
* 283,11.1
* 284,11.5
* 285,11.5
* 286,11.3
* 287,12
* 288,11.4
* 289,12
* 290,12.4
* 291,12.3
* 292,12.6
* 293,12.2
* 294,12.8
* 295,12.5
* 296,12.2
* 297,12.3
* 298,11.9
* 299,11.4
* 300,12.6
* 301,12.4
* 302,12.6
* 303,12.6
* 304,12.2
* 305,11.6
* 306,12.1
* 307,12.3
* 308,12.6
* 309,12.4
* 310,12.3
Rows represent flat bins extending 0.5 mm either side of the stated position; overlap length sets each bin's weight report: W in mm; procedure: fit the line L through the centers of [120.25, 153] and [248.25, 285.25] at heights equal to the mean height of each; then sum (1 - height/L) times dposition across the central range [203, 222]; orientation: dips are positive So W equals 4.1 mm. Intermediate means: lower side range 16.2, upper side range 11.1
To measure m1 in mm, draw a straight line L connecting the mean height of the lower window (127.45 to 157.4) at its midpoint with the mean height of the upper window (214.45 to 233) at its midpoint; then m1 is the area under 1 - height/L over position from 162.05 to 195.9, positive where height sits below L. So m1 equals 6.1 mm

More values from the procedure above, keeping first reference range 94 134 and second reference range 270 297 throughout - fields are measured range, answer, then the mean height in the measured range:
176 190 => 4.27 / 9.89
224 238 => 3.01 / 10.2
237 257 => 4.73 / 9.58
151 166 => -1.54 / 16.4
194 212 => 6.08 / 9.07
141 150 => -0.90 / 16.7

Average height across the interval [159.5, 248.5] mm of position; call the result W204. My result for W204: 10.7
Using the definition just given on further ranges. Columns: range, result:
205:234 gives 10.8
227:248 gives 9.1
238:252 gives 9.06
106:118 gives 15.5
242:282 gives 10.8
